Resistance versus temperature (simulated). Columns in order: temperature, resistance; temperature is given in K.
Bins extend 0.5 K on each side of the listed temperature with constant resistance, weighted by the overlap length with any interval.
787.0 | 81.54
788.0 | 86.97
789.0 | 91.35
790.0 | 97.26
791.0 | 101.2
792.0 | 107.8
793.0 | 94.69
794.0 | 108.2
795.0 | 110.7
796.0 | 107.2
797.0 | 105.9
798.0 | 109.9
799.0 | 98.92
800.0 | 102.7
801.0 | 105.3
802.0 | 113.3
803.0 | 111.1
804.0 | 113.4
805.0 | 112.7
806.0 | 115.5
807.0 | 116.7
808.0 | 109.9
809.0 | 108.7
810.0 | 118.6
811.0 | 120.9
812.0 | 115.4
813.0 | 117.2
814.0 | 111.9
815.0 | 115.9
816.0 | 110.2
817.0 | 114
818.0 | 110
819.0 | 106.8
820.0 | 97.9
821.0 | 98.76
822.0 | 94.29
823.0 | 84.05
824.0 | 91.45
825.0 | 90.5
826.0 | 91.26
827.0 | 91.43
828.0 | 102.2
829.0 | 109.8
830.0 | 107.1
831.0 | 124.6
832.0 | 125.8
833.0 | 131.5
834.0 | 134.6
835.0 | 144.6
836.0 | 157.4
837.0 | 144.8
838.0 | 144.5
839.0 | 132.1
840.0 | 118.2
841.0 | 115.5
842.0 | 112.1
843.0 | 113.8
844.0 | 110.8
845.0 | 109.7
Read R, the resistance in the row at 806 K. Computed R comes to 115.5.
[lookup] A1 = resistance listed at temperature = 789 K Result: 91.35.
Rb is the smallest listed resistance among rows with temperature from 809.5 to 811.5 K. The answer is 118.6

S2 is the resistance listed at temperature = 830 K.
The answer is 107.1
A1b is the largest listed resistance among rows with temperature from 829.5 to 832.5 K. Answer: 125.8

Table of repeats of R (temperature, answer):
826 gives 91.26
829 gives 109.8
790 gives 97.26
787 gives 81.54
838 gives 144.5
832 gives 125.8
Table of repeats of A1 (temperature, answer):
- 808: 109.9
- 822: 94.29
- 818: 110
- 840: 118.2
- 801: 105.3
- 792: 107.8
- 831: 124.6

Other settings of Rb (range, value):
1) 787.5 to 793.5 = 86.97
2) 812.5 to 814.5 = 111.9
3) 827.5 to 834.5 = 102.2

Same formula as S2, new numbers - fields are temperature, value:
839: 132.1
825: 90.5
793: 94.69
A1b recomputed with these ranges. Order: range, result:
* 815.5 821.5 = 114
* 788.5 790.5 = 97.26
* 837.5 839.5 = 144.5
